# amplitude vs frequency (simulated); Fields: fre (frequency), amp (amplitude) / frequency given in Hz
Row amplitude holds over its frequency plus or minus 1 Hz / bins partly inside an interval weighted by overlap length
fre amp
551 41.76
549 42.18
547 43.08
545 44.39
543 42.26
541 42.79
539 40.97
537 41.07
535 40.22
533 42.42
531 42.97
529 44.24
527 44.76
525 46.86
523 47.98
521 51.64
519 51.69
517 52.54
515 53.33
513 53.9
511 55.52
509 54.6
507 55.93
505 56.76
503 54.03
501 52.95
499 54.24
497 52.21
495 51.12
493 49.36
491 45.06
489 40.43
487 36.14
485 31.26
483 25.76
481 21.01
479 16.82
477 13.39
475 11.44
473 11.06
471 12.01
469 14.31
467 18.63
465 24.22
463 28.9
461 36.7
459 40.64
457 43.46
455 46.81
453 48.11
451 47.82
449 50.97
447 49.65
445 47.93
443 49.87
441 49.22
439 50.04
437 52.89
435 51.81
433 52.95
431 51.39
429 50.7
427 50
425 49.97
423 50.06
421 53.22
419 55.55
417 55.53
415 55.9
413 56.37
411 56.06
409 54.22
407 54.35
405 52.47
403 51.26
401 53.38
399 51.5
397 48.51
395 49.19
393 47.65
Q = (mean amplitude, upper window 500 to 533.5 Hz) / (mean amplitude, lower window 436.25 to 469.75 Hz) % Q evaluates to 1.23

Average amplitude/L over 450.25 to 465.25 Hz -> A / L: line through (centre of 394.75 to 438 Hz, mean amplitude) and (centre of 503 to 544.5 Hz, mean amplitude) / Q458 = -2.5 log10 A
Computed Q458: 0.26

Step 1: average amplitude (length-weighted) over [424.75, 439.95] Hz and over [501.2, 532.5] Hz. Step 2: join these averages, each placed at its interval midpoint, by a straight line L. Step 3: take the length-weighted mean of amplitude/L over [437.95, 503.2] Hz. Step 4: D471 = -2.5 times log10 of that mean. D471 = 0.35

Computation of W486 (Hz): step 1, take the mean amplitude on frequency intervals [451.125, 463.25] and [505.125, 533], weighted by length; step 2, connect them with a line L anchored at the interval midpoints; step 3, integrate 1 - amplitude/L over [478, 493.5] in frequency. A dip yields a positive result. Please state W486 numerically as 4.5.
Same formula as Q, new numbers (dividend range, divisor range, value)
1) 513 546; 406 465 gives 0.93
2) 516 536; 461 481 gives 2.59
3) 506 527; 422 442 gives 1.02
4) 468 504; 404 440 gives 0.62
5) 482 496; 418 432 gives 0.77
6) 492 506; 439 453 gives 1.08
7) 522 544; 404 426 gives 0.80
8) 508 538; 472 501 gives 1.44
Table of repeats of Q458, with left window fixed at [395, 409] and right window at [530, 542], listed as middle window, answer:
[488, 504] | -0.12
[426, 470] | 0.12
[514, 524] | -0.19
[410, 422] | -0.09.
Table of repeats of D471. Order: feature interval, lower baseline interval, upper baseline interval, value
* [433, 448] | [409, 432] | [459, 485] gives -0.24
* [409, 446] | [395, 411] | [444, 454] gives -0.04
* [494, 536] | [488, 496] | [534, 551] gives -0.14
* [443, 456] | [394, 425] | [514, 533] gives 0.06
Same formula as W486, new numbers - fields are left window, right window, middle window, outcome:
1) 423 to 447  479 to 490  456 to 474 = 6.1 Hz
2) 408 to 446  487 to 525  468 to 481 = 9.5 Hz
